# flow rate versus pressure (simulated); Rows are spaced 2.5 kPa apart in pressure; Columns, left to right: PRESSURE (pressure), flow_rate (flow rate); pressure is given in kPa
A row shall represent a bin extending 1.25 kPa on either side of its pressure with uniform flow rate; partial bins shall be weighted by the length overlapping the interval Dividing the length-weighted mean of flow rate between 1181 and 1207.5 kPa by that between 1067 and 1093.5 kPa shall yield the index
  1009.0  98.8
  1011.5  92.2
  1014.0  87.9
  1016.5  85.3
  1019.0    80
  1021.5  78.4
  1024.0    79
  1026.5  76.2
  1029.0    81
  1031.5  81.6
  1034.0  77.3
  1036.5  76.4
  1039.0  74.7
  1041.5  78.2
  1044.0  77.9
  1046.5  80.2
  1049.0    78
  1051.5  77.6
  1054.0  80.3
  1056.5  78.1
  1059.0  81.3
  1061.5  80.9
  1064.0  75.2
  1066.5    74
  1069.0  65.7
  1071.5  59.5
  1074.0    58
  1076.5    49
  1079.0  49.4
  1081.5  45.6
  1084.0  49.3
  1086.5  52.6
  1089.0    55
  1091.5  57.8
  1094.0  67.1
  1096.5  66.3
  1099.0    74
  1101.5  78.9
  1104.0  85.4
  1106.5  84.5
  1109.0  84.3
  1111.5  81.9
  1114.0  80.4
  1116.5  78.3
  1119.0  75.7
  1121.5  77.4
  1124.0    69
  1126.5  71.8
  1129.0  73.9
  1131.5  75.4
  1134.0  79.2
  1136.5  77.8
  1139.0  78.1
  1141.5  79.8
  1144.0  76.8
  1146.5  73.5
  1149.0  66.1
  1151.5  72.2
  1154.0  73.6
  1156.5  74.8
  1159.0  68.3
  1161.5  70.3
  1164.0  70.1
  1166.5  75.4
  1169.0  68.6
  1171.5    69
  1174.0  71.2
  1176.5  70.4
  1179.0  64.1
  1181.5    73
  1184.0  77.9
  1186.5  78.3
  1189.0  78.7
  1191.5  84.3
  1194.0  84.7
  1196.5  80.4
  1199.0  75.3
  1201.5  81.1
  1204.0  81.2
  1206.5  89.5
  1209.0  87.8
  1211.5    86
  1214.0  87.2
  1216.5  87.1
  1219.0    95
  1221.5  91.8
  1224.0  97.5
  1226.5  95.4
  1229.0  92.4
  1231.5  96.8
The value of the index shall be 1.46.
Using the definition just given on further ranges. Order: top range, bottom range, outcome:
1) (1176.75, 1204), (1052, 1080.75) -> 1.14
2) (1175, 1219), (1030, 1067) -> 1.03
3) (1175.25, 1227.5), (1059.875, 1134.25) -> 1.20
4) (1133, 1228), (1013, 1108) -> 1.09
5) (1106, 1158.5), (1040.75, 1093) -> 1.14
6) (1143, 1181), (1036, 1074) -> 0.94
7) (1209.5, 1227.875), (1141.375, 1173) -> 1.27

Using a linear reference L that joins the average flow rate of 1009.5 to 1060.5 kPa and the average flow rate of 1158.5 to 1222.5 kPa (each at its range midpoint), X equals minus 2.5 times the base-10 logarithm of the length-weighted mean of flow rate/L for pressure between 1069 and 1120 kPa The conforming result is 0.20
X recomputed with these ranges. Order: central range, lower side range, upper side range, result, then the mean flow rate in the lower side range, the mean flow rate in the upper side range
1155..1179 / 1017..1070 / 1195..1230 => 0.20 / 77.9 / 87.6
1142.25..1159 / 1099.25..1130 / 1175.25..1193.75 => 0.06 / 78.4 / 75.8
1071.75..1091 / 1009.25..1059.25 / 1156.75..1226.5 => 0.47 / 80.4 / 79.6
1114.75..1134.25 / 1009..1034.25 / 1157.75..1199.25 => 0.03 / 82.9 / 74.1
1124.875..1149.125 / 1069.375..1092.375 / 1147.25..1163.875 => -0.14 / 53.3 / 70.9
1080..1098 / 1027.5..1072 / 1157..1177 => 0.31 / 76.8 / 70.6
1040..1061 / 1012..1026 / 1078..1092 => -0.17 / 82.3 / 51.3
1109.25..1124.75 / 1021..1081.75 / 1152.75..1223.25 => -0.03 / 72.9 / 78.5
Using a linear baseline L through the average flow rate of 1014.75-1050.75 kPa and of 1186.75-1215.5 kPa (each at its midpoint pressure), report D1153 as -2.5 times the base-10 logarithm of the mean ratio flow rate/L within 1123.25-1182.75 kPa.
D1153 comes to 0.13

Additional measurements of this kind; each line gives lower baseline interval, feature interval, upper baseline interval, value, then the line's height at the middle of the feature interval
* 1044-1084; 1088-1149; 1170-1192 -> -0.06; 70.9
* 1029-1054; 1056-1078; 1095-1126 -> 0.14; 78.1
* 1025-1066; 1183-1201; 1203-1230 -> 0.11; 88.5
